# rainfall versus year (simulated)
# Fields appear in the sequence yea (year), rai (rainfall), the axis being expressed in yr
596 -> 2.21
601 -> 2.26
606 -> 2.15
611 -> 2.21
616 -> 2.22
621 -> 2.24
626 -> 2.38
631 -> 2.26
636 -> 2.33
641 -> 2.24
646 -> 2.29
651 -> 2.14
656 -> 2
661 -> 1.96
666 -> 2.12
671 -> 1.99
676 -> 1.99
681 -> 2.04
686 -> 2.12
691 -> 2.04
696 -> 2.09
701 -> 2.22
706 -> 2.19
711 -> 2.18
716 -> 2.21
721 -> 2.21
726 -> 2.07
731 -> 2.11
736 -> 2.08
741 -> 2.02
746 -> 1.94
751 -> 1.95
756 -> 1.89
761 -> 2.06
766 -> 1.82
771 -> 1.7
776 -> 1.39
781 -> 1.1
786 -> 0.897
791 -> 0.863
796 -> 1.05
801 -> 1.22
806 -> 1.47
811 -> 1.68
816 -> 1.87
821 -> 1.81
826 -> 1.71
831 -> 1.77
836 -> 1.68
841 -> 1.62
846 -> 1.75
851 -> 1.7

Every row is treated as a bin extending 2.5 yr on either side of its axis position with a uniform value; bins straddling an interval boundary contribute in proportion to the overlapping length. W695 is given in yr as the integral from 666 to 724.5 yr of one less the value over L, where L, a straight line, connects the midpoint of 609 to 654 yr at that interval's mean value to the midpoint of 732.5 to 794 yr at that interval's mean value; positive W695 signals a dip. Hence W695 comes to -4.84 yr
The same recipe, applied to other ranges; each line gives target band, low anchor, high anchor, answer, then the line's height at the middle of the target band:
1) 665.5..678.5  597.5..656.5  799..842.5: 0.50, 2.1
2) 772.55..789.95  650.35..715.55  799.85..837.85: 6.31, 1.78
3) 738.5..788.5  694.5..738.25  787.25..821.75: 2.36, 1.74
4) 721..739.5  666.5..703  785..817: -3.53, 1.76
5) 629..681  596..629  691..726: 1.92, 2.21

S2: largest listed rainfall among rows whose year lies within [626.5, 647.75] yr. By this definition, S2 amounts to 2.33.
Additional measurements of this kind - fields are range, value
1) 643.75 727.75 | 2.29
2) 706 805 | 2.21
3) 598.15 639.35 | 2.38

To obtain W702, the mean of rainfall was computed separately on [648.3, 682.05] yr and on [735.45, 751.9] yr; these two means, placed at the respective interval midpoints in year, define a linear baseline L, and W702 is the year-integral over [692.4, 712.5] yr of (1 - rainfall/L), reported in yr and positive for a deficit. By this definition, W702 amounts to -1.5 yr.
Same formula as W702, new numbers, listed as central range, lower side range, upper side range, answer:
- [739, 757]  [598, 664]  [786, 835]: -2.4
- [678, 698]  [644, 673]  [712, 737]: 0.4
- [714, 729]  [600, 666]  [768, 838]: -2.9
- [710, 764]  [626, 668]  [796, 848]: -4.6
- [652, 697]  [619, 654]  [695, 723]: 3.7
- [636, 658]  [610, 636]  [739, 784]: -0.1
